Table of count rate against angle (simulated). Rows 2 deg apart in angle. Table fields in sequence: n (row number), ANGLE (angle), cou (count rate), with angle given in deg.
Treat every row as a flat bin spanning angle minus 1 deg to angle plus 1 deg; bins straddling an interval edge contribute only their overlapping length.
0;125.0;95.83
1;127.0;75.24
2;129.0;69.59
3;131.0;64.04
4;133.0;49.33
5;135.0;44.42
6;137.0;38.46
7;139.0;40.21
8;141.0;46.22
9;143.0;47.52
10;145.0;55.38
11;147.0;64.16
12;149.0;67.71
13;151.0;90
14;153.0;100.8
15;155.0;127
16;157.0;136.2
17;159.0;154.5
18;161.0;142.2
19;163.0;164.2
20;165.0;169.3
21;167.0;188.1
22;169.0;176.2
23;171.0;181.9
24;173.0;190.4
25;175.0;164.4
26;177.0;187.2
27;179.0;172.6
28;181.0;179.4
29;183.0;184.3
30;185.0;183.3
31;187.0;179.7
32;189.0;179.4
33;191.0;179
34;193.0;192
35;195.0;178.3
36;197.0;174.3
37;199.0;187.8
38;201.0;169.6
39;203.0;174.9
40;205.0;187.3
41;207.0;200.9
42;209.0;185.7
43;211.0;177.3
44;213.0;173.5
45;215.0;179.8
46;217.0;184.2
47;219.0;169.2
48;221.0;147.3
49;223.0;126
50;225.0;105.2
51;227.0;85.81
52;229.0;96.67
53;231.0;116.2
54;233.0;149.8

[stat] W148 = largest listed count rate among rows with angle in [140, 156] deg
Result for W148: 127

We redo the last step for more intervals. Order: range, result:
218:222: 169.2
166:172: 188.1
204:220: 200.9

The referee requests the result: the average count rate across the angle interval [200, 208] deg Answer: 183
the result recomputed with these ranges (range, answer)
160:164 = 153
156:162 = 144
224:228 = 95.5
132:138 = 44.1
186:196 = 182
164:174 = 181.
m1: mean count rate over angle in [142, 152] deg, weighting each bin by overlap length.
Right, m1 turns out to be 65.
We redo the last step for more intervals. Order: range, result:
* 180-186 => 182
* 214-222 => 170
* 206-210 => 193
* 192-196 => 185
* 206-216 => 183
